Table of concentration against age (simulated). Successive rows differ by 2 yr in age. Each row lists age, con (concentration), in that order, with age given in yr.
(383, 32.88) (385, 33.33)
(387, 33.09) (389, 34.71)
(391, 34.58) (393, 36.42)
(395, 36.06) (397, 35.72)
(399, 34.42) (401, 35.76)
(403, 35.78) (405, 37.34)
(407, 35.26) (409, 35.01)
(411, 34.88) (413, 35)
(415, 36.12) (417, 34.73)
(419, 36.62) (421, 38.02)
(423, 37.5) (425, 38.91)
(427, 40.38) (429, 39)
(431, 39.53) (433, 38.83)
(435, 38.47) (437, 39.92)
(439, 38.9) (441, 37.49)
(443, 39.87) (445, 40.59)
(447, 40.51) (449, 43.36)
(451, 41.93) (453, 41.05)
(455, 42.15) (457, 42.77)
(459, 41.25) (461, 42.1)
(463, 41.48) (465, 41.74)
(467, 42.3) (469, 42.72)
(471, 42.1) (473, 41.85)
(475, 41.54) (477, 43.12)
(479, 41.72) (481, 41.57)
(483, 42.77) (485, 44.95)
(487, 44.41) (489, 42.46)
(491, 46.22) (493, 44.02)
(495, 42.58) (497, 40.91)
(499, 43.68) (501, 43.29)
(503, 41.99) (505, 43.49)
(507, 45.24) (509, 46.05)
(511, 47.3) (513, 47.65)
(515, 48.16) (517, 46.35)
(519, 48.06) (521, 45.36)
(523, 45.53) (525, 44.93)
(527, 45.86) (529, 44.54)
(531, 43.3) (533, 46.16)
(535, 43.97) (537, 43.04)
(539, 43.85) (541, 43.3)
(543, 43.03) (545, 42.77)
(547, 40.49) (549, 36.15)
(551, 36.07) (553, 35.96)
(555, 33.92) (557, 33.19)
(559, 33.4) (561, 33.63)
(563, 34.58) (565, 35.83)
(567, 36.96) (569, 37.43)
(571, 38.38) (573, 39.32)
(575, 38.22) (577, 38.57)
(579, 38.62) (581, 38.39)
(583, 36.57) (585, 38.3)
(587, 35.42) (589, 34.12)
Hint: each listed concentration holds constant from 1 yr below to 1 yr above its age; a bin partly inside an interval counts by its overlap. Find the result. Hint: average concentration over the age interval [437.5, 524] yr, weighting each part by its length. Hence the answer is 43.1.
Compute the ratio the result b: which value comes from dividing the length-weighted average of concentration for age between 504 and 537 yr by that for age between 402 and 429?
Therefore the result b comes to 1.2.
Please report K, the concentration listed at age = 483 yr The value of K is 42.77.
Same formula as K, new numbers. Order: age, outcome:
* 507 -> 45.24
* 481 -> 41.57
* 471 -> 42.1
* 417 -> 34.73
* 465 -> 41.74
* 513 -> 47.65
